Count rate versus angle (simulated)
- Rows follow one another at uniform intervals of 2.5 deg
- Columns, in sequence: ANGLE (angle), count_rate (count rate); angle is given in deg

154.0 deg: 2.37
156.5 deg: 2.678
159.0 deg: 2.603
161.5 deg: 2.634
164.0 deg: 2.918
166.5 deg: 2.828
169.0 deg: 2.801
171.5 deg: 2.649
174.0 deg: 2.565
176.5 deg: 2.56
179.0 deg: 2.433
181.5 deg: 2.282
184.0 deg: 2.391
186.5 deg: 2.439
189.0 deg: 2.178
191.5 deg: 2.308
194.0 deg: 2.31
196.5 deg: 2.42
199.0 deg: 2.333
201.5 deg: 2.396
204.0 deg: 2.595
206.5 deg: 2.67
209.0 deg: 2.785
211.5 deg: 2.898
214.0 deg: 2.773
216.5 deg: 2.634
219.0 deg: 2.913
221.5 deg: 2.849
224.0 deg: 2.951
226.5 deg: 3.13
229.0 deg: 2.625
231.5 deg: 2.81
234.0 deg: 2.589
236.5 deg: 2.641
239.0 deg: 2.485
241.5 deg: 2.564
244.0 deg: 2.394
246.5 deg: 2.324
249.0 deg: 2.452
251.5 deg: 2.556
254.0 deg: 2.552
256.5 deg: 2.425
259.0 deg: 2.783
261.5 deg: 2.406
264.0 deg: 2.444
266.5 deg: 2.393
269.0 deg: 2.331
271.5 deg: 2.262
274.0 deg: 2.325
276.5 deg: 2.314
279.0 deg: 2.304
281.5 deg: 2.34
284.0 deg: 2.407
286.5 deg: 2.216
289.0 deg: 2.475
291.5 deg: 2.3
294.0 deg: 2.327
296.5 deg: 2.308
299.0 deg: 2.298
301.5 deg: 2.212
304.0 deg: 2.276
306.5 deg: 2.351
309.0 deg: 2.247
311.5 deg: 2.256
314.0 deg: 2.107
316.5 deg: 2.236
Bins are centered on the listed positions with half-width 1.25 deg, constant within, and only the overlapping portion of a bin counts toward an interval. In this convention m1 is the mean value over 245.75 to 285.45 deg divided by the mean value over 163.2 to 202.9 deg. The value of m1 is 0.97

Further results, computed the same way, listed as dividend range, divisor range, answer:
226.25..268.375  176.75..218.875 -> 1.02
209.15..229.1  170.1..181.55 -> 1.13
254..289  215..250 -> 0.89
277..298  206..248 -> 0.86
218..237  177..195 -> 1.20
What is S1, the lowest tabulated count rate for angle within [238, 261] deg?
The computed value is 2.324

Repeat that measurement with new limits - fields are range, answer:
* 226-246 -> 2.394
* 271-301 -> 2.216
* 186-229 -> 2.178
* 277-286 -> 2.304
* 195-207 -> 2.333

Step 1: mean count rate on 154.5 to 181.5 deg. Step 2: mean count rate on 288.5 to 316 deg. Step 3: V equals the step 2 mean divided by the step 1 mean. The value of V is 0.86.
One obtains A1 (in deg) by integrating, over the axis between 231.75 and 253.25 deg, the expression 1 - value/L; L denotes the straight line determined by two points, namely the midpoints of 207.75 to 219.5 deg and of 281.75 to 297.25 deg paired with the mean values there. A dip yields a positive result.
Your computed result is 0.86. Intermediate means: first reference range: 2.79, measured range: 2.52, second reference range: 2.34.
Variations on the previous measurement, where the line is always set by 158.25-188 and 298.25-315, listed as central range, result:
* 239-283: -1.1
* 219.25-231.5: -2.1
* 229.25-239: -0.9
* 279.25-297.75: -0.3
